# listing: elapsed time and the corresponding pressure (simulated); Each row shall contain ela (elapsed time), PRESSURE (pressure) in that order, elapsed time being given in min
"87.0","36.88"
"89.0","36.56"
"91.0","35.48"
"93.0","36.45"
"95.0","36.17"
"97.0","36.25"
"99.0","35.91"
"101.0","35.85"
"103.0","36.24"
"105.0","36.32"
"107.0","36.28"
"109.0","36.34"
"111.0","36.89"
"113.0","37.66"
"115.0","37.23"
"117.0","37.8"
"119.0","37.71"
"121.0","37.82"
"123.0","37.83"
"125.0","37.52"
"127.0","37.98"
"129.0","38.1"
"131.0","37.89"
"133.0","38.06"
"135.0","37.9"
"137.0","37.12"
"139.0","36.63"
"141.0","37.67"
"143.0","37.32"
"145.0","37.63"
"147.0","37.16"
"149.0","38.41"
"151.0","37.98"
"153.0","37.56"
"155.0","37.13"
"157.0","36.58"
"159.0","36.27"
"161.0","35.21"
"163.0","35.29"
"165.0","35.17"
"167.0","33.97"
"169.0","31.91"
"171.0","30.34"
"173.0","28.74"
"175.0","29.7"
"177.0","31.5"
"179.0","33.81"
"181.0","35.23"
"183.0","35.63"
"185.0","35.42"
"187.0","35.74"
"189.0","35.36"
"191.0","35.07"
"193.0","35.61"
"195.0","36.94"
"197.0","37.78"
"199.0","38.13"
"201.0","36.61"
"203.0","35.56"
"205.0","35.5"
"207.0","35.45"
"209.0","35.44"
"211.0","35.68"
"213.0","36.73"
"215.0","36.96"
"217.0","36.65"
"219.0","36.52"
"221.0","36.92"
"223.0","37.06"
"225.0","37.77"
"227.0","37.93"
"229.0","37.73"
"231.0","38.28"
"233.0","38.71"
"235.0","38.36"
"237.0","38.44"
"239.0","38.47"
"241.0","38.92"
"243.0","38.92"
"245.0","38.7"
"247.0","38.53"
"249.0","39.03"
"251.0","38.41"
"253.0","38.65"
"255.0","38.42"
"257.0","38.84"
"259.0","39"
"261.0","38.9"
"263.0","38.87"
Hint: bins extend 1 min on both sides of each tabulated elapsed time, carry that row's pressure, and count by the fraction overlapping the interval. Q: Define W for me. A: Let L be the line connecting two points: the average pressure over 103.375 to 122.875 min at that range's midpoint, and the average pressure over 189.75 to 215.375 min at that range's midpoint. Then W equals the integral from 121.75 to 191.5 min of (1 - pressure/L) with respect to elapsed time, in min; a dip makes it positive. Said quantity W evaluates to 1.8 min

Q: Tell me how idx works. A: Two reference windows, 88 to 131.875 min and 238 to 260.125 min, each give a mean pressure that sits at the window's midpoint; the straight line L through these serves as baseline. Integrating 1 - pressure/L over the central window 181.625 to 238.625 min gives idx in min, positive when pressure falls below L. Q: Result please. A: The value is 2.2 min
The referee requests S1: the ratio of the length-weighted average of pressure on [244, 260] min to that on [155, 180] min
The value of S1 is 1.16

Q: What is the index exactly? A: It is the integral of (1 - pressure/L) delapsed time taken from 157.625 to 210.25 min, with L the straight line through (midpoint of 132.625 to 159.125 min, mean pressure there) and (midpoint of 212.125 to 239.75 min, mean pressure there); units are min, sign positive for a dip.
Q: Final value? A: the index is 4.0 min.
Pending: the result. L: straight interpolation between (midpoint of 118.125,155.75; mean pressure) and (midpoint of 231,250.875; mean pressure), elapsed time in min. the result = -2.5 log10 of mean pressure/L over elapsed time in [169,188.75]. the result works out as 0.16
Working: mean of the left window 37.7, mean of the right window 38.6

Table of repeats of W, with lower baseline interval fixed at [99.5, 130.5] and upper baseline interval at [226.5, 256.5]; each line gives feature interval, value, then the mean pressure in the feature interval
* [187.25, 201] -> 0.56 min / 36.5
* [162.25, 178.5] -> 2.44 min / 32.1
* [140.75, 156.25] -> -0.03 min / 37.6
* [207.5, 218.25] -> 0.55 min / 36.3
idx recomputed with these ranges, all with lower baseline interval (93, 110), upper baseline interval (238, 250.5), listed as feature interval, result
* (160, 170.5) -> 0.9 min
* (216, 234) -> 0.4 min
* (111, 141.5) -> -0.8 min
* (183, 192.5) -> 0.6 min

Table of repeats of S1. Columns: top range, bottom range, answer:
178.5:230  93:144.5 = 0.98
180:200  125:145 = 0.96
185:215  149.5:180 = 1.06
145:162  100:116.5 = 1.01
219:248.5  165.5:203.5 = 1.11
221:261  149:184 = 1.12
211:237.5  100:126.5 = 1.01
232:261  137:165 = 1.05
